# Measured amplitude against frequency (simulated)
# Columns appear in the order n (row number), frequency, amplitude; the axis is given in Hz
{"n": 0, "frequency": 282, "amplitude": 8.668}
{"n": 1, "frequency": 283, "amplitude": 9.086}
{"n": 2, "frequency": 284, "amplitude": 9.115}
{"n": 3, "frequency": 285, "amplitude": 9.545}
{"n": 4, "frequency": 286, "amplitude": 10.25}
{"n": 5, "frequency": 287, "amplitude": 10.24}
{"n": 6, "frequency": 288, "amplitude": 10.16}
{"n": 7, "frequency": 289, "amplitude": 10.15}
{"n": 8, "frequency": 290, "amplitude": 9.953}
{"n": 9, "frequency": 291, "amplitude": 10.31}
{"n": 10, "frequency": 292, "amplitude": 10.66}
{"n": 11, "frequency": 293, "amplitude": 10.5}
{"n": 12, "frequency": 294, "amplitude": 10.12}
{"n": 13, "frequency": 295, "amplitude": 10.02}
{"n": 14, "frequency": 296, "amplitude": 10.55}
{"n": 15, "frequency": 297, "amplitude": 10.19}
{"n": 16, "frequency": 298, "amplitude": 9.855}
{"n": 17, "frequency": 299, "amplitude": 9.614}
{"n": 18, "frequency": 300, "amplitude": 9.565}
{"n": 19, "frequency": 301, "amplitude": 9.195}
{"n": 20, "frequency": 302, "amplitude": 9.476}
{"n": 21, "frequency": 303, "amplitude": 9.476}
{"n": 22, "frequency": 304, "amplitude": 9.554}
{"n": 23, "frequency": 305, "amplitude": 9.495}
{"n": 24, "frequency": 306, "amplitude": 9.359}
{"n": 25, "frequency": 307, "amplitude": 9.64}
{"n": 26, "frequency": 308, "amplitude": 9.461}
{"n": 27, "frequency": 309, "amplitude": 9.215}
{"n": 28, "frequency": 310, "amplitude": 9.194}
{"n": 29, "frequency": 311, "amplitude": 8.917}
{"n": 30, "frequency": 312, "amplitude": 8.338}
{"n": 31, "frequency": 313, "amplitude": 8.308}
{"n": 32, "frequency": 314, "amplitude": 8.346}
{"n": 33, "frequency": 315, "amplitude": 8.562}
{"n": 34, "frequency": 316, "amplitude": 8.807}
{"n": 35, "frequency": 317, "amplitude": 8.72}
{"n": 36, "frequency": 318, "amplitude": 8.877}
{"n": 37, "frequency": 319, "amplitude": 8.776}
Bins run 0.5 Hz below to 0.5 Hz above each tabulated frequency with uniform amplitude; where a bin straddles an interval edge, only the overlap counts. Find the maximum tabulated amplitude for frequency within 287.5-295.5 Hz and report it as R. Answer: 10.66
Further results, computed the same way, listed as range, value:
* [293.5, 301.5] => 10.55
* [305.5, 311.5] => 9.64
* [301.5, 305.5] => 9.554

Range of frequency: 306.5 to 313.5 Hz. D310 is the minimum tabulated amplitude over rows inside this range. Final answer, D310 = 8.308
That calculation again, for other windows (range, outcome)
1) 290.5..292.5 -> 10.31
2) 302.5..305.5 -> 9.476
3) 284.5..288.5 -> 9.545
